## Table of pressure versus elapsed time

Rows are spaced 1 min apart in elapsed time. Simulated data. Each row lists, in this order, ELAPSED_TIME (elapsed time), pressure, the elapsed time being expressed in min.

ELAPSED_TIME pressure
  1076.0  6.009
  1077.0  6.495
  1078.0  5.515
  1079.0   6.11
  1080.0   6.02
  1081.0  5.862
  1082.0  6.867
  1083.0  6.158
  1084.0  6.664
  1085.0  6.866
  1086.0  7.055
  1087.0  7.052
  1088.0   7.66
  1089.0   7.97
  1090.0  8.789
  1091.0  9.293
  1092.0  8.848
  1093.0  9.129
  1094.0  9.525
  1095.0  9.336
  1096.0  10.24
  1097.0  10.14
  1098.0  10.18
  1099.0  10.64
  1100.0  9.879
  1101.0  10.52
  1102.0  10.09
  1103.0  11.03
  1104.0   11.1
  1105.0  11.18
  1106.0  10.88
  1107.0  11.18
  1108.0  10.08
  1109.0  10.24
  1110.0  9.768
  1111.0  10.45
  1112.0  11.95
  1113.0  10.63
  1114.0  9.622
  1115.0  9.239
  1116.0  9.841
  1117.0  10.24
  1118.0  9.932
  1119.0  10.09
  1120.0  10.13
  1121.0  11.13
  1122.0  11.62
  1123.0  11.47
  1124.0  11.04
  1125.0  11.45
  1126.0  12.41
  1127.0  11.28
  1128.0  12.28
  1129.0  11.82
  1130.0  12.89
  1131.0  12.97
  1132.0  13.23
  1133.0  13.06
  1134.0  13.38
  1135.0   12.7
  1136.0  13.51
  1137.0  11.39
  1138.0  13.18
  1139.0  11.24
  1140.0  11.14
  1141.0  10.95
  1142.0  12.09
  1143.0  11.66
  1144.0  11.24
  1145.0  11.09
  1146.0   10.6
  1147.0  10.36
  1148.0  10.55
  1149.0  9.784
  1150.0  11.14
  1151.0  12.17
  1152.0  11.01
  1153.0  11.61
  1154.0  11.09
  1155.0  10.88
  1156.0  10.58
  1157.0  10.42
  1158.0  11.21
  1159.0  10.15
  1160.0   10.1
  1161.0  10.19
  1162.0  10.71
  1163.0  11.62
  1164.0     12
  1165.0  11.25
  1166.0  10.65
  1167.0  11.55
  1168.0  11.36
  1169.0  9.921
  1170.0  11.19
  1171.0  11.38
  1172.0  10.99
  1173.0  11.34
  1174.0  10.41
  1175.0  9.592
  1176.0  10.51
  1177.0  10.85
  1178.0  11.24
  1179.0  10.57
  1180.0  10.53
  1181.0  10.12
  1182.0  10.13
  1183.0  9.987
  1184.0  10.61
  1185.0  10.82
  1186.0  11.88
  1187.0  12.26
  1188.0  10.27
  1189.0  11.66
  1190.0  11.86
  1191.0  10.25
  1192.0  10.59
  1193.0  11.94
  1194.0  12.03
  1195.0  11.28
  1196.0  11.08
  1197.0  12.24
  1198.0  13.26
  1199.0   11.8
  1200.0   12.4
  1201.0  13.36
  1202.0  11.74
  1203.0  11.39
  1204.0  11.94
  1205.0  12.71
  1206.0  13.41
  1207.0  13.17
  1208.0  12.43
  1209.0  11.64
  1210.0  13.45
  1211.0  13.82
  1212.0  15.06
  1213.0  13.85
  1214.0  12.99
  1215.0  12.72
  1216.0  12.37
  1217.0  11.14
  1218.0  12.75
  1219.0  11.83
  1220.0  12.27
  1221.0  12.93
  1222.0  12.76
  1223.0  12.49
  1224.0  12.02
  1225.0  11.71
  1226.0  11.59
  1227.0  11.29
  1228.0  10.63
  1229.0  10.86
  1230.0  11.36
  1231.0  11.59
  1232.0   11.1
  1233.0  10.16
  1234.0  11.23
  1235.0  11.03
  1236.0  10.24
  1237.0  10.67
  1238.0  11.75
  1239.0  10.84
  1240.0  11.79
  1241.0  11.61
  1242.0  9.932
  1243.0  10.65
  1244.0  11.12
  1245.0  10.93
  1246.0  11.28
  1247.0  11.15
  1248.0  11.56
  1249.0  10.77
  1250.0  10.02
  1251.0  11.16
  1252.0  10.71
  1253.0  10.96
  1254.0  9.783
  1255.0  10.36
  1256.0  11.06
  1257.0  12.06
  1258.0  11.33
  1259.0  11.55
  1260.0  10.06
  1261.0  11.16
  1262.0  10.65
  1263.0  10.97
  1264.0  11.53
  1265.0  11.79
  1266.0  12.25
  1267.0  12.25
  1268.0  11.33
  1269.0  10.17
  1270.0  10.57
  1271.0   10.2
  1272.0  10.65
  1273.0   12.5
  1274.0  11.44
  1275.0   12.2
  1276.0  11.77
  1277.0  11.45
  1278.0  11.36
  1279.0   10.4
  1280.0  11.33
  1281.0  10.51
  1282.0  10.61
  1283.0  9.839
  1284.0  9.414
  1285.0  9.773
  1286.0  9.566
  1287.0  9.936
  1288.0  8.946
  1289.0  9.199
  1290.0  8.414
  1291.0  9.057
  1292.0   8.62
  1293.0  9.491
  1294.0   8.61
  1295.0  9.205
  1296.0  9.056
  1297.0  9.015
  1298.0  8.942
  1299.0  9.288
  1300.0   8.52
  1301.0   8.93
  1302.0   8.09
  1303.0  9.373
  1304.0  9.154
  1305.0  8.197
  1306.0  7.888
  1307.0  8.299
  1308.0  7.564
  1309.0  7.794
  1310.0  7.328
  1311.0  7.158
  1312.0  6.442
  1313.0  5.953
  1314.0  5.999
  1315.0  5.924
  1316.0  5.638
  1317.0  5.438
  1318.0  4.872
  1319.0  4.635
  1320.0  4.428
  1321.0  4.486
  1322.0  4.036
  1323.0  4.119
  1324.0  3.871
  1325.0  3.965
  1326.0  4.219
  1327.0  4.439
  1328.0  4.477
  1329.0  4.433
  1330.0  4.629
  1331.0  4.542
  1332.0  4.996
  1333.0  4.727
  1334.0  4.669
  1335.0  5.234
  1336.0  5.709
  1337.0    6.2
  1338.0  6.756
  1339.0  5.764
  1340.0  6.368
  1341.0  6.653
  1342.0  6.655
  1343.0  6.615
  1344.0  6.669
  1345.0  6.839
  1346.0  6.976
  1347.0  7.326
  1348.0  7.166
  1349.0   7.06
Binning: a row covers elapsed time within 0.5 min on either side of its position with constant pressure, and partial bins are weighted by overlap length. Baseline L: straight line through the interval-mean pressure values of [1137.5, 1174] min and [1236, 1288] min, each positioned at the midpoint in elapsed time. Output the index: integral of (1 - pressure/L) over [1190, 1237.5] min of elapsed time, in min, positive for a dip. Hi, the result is -4.42 min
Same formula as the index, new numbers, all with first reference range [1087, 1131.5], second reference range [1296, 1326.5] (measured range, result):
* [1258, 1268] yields -5.0 min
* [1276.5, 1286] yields -4.2 min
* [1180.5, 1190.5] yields -2.2 min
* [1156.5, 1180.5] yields -3.9 min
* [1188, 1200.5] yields -3.9 min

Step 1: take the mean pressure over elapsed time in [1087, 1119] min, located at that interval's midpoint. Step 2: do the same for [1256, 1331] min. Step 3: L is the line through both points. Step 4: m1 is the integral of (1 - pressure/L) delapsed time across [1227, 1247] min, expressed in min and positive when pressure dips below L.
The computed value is -4.4 min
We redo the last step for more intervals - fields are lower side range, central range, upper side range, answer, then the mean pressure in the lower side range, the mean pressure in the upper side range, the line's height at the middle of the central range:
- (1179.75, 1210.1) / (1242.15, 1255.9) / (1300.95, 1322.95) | -2.1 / 11.7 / 6.61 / 9.33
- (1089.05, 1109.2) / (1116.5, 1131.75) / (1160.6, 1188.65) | -1.6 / 10.1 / 10.9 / 10.3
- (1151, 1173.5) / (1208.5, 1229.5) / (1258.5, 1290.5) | -2.9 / 11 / 10.7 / 10.9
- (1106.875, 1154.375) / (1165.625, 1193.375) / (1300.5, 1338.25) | -2.8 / 11.3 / 5.91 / 9.9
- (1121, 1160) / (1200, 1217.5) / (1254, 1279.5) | -2.1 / 11.6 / 11.2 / 11.4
